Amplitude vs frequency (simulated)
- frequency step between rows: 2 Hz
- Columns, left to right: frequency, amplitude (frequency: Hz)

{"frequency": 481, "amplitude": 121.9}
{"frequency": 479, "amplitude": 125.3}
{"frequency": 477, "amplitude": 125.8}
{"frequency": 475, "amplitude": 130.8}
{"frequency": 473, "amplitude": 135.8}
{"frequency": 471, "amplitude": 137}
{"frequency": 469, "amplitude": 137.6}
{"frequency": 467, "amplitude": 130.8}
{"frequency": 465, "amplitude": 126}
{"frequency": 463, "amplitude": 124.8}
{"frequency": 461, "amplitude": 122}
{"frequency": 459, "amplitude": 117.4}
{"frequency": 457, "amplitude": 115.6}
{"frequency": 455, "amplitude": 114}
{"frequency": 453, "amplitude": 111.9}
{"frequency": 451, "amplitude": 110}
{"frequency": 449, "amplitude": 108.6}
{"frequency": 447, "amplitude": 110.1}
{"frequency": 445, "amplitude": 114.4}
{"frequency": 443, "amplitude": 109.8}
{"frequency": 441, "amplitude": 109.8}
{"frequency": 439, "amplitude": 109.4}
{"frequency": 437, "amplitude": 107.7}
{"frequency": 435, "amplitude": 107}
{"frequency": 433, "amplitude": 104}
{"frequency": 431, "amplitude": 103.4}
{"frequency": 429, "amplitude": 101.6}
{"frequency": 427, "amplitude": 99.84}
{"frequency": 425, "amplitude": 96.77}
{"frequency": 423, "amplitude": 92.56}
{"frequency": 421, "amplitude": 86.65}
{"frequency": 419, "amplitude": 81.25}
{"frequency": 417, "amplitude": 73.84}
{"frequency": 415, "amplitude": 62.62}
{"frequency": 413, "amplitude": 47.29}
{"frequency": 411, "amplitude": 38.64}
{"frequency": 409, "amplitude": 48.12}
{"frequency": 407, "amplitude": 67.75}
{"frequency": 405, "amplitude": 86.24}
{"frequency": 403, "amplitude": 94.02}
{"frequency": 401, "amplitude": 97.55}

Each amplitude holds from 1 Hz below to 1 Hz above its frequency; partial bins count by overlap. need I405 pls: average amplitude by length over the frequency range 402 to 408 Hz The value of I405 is 82.7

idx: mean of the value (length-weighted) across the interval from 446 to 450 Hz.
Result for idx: 109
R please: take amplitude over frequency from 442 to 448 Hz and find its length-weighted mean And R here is 111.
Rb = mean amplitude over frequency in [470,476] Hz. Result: 135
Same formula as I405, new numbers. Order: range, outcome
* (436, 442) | 109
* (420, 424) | 89.6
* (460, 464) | 123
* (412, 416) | 55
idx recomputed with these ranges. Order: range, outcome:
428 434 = 103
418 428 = 91.4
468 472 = 137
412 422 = 70.3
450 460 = 114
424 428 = 98.3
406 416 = 52.9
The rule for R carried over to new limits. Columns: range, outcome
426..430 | 101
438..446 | 111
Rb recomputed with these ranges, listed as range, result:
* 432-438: 106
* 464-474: 133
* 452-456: 113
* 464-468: 128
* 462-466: 125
